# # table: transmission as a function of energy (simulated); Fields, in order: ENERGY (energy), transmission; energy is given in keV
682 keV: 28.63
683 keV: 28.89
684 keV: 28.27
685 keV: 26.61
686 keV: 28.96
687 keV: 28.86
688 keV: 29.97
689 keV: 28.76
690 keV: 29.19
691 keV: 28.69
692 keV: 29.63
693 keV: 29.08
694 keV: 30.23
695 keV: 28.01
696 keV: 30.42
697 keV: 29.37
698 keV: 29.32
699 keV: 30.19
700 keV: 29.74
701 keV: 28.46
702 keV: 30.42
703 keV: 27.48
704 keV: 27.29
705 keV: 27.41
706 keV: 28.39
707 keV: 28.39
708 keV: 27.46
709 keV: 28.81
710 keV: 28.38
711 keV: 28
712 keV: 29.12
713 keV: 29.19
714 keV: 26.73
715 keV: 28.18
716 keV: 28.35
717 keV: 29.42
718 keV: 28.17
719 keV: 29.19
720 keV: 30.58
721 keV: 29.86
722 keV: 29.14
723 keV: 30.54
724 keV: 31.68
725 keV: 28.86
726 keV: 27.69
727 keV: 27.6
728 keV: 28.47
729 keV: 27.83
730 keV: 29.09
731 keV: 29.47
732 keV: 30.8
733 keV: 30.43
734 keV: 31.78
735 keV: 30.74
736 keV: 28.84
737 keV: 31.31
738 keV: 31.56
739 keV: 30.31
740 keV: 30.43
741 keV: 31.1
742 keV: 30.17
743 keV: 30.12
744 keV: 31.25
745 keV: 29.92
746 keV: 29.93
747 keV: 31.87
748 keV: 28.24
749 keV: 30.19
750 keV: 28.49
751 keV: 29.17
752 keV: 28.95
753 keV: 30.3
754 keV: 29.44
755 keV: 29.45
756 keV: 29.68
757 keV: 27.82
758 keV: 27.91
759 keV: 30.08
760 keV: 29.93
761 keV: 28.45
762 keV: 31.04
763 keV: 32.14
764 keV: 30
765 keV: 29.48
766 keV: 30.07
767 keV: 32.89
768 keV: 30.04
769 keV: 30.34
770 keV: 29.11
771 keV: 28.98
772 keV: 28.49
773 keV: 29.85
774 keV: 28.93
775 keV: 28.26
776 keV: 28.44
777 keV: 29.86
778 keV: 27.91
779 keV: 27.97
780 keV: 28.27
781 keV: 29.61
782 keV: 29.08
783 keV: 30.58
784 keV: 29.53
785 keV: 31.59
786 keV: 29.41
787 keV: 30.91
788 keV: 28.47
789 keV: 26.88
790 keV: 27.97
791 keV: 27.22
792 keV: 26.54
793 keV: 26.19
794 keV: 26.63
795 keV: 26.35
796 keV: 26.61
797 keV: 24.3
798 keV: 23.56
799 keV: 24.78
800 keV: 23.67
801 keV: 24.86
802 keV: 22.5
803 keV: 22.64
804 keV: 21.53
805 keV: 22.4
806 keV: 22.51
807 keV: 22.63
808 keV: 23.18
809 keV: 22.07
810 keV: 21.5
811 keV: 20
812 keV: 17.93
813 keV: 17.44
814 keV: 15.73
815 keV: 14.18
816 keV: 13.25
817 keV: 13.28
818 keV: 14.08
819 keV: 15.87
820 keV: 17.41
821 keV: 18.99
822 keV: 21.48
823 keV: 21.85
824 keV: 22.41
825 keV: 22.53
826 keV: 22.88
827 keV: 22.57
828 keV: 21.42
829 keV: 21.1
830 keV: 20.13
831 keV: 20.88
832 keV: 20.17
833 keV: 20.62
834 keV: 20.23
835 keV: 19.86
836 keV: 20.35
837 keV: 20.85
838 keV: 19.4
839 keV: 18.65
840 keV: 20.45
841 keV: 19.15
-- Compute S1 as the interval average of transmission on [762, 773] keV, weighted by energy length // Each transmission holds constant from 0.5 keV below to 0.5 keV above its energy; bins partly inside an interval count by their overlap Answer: 30.2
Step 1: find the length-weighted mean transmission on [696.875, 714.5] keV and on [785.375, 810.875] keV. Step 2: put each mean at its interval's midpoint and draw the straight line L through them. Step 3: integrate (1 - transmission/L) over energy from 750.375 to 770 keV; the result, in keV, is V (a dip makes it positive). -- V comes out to -2.5 keV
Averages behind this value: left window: 28.5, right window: 25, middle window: 29.8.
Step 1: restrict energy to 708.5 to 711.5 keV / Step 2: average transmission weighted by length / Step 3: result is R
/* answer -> 28.4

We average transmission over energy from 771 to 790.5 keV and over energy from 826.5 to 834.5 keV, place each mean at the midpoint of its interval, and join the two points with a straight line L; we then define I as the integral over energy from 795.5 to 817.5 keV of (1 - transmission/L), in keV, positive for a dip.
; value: 3.5 keV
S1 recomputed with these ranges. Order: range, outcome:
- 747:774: 29.7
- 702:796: 29.2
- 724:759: 29.7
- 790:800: 25.8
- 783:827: 22.8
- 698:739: 29.1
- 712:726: 29.2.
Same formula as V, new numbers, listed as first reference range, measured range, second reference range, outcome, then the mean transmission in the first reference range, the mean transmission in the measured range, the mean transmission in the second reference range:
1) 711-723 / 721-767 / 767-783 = -1.3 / 28.9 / 29.9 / 29.2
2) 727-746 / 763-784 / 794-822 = -3.6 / 30.1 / 29.5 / 20.6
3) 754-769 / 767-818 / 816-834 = -0.2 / 29.9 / 25.2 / 19.7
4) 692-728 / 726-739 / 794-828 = -1.3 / 28.9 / 29.8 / 20.9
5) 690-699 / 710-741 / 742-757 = 0.1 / 29.4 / 29.5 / 29.7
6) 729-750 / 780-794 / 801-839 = -2.6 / 30.3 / 28.7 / 20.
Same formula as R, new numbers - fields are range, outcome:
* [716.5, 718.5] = 28.8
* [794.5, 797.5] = 25.8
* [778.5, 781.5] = 28.6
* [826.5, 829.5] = 21.7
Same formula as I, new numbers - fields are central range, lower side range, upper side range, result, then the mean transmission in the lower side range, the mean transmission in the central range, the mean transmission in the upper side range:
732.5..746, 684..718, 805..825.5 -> -2.7 keV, 28.7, 30.6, 19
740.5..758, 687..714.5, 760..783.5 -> -0.2 keV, 28.8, 29.7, 29.6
